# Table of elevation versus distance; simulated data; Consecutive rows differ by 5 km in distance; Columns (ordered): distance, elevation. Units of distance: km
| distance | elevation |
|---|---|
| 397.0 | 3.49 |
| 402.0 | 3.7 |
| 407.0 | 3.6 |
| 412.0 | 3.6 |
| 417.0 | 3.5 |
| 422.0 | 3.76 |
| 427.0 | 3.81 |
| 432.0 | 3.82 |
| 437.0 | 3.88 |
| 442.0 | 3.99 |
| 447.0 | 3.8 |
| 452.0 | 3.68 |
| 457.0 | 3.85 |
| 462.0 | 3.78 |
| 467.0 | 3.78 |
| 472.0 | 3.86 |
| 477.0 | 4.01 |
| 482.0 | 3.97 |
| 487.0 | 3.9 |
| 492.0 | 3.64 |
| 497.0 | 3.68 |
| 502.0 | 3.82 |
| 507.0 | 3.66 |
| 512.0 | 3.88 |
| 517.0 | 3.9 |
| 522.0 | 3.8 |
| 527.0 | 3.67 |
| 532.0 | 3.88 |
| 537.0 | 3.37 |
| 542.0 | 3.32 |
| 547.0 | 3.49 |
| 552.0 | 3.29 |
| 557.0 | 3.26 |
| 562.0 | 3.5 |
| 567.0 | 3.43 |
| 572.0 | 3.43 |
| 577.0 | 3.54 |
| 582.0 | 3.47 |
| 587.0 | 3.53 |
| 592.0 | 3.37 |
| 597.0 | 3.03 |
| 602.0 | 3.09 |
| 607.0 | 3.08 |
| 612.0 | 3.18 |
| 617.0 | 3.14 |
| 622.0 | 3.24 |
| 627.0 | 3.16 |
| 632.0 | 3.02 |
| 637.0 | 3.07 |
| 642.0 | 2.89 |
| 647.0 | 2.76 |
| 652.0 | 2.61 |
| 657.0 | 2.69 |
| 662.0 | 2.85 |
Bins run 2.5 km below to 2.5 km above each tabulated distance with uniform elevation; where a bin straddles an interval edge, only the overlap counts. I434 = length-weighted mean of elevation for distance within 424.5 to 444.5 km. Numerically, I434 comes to 3.88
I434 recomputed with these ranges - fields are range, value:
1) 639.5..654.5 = 2.75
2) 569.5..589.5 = 3.49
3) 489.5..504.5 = 3.71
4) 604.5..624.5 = 3.16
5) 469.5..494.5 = 3.88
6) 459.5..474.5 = 3.81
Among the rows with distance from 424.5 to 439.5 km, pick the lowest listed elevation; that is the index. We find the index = 3.81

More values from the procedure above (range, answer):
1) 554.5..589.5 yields 3.26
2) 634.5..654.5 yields 2.61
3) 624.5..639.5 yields 3.02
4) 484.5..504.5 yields 3.64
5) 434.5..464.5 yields 3.68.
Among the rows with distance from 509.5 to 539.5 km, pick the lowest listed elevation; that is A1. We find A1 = 3.37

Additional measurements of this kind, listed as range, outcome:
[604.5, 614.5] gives 3.08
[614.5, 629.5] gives 3.14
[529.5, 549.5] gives 3.32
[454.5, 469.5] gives 3.78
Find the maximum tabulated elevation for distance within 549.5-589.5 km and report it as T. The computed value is 3.54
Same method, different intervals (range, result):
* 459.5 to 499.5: 4.01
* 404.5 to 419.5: 3.6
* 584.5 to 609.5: 3.53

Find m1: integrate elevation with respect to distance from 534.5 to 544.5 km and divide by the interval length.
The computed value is 3.35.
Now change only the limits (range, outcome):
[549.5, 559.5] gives 3.27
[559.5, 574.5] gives 3.45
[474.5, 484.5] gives 3.99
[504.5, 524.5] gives 3.81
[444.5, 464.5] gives 3.78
